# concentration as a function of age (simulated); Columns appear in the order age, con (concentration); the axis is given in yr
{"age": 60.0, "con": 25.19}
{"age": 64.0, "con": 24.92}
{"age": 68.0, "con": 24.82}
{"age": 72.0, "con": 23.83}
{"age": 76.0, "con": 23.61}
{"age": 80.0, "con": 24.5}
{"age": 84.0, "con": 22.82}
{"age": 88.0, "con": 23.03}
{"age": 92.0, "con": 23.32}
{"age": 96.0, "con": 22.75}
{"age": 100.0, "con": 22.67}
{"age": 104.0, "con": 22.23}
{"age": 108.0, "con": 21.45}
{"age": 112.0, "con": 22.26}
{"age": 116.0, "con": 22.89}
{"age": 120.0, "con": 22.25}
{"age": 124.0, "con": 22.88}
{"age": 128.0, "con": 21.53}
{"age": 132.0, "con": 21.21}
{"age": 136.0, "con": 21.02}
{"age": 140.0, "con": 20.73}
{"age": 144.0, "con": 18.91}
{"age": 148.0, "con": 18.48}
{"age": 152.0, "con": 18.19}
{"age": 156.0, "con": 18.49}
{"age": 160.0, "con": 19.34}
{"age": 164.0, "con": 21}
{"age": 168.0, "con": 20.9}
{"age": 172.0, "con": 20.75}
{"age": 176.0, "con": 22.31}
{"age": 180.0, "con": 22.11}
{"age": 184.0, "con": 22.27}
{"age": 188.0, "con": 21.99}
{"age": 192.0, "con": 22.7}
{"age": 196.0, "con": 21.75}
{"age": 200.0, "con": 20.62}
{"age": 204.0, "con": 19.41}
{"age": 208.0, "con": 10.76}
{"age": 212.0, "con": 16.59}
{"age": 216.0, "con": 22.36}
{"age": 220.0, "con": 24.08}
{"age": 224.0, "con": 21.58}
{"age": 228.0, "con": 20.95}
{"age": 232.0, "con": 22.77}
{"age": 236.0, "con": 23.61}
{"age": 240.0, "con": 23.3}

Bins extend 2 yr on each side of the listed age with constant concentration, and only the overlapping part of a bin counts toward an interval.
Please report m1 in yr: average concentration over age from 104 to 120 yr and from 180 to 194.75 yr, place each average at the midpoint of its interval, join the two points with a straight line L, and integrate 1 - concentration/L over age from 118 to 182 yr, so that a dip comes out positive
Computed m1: 4.6 yr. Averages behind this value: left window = 22.2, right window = 22.3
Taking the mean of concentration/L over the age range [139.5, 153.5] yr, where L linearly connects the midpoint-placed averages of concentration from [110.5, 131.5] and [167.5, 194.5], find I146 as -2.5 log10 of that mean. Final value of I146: 0.169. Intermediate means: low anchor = 22.3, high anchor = 21.9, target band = 18.9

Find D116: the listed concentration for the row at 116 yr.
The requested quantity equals 22.89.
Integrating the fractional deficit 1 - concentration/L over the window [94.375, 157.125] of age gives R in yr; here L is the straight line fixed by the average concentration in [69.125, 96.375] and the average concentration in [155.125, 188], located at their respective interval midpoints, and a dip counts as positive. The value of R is 3.3 yr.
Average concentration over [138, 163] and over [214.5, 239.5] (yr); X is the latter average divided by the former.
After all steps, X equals 1.2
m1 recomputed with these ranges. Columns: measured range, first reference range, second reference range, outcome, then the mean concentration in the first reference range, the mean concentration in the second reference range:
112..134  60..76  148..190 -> 0.23 yr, 24.5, 20.6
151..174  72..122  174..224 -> 1.68 yr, 22.9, 20.6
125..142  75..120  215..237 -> 1.13 yr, 22.8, 22.5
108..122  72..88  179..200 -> 0.47 yr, 23.6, 22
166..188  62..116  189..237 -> -0.38 yr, 23.2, 20.6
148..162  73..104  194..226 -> 1.72 yr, 23.2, 19.6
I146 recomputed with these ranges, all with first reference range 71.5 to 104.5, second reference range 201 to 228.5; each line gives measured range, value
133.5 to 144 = 0.059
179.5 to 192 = -0.102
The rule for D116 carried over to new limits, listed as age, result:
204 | 19.41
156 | 18.49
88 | 23.03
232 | 22.77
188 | 21.99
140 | 20.73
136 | 21.02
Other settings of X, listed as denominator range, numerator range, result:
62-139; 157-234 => 0.91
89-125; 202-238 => 0.90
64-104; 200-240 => 0.87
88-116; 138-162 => 0.84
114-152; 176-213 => 0.96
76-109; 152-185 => 0.90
